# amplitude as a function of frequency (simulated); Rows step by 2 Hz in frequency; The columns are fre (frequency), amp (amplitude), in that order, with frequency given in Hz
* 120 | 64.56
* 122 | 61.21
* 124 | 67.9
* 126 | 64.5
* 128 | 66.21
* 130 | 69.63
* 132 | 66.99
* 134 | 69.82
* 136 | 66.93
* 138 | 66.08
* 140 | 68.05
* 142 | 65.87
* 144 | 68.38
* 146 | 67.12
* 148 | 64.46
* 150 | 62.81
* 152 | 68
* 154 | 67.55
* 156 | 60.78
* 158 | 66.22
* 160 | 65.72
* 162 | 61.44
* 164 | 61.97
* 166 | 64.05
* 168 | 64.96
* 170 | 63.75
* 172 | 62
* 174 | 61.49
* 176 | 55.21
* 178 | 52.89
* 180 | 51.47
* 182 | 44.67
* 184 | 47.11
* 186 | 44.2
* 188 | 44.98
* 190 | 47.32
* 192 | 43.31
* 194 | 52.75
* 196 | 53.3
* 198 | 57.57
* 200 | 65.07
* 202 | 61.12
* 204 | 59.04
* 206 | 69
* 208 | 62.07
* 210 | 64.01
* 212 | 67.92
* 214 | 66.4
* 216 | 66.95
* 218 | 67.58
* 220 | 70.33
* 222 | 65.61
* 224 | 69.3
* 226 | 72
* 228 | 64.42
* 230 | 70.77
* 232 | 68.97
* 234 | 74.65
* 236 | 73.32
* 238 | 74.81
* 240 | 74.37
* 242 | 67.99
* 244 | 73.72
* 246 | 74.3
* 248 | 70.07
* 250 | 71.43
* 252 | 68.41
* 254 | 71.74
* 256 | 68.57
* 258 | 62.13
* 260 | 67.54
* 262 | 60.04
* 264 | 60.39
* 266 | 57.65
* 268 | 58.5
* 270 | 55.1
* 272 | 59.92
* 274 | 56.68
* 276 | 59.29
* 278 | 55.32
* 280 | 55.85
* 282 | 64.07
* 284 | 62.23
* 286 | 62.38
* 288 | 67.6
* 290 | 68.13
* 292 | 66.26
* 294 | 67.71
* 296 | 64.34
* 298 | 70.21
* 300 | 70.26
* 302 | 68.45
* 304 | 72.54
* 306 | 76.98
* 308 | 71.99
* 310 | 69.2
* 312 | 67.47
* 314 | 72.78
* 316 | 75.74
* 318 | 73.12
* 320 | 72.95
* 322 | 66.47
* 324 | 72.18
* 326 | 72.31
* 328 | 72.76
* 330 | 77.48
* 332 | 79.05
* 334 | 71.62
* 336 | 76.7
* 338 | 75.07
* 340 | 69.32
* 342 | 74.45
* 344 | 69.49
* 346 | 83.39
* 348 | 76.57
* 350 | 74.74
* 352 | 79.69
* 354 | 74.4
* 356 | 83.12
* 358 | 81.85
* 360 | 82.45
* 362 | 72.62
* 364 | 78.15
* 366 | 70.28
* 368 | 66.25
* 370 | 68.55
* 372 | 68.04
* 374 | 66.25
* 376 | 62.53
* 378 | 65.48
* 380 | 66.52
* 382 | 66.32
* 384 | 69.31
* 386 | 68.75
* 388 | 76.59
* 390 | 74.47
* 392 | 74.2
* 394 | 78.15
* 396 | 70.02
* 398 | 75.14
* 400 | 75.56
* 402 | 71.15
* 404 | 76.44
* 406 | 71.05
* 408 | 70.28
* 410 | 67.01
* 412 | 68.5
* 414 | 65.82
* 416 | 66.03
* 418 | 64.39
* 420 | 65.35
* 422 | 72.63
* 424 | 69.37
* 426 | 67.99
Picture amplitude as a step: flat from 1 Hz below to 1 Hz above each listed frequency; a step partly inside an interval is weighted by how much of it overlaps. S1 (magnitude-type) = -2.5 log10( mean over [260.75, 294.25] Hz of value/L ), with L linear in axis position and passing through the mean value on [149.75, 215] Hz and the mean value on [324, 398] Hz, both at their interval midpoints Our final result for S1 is 0.095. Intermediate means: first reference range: 58.7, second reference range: 73.3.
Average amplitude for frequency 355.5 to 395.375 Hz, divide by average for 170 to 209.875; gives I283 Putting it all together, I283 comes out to 1.3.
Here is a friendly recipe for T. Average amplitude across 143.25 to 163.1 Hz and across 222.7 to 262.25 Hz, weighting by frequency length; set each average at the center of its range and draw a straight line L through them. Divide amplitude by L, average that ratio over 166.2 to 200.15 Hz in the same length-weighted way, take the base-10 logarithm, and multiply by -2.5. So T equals 0.239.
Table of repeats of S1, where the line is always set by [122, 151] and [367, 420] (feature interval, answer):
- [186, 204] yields 0.26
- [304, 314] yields -0.05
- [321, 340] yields -0.07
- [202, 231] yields 0.01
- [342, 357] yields -0.12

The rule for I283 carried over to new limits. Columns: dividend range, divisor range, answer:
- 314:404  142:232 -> 1.20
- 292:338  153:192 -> 1.26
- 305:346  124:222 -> 1.19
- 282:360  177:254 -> 1.15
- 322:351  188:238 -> 1.17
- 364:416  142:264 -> 1.11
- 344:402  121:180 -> 1.14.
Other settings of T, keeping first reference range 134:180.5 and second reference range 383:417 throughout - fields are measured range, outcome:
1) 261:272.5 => 0.151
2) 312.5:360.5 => -0.084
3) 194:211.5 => 0.070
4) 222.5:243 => -0.076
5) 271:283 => 0.157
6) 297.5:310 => -0.048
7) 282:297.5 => 0.040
